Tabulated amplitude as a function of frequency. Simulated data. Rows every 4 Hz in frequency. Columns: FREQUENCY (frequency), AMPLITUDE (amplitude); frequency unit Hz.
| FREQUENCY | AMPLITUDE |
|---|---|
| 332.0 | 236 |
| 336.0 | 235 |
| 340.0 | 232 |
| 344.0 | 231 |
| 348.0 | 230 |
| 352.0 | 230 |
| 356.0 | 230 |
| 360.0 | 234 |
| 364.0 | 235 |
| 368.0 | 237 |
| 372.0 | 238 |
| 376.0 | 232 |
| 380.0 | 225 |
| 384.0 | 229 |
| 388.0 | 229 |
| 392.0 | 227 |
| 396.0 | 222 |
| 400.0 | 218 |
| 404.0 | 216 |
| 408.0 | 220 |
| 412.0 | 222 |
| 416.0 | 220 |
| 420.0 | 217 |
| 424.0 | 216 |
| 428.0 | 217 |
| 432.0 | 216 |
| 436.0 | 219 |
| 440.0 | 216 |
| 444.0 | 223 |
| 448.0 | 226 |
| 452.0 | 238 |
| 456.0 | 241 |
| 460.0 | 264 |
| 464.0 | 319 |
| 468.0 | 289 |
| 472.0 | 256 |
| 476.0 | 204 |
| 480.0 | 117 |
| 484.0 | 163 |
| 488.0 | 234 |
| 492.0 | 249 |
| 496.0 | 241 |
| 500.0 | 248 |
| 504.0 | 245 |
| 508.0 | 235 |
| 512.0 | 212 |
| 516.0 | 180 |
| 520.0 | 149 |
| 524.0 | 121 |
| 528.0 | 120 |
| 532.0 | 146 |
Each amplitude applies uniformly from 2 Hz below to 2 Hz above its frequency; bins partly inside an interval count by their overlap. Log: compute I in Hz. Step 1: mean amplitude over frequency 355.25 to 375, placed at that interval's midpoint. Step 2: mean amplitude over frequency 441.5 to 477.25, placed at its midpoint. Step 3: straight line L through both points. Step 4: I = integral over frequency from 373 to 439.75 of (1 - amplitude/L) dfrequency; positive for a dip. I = 5.6 Hz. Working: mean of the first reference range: 235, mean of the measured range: 222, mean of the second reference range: 252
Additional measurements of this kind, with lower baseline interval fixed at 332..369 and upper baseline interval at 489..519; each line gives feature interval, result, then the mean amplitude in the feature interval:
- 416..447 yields 1.6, 218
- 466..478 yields -1.1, 250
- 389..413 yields 1.0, 221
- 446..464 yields -1.7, 251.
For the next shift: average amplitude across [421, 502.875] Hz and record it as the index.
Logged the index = 230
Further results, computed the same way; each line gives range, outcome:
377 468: 230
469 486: 191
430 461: 229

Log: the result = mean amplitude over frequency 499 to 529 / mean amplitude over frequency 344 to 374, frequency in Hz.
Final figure 0.81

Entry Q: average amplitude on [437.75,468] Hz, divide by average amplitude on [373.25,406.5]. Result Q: 1.11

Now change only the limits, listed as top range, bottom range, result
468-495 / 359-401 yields 0.92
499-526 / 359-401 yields 0.86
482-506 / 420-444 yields 1.06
